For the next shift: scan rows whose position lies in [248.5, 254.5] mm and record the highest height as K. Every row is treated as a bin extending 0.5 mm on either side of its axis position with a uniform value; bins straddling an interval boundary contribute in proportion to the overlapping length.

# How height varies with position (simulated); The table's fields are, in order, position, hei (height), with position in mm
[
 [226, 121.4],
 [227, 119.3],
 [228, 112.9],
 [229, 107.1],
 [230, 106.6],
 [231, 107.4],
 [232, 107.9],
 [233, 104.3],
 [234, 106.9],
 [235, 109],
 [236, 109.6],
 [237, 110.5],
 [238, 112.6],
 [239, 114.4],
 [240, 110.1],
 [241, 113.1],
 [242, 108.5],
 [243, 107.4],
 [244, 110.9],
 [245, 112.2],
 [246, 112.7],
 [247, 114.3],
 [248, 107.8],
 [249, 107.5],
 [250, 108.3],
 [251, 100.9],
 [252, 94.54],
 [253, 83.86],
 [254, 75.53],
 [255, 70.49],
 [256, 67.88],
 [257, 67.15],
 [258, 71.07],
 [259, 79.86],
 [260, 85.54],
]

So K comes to 108.3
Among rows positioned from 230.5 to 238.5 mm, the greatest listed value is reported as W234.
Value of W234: 112.6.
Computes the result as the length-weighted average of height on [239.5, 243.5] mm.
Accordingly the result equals 110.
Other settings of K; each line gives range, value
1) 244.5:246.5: 112.7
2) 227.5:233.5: 112.9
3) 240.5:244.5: 113.1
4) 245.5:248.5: 114.3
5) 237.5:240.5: 114.4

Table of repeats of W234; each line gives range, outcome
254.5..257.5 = 70.49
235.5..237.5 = 110.5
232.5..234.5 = 106.9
